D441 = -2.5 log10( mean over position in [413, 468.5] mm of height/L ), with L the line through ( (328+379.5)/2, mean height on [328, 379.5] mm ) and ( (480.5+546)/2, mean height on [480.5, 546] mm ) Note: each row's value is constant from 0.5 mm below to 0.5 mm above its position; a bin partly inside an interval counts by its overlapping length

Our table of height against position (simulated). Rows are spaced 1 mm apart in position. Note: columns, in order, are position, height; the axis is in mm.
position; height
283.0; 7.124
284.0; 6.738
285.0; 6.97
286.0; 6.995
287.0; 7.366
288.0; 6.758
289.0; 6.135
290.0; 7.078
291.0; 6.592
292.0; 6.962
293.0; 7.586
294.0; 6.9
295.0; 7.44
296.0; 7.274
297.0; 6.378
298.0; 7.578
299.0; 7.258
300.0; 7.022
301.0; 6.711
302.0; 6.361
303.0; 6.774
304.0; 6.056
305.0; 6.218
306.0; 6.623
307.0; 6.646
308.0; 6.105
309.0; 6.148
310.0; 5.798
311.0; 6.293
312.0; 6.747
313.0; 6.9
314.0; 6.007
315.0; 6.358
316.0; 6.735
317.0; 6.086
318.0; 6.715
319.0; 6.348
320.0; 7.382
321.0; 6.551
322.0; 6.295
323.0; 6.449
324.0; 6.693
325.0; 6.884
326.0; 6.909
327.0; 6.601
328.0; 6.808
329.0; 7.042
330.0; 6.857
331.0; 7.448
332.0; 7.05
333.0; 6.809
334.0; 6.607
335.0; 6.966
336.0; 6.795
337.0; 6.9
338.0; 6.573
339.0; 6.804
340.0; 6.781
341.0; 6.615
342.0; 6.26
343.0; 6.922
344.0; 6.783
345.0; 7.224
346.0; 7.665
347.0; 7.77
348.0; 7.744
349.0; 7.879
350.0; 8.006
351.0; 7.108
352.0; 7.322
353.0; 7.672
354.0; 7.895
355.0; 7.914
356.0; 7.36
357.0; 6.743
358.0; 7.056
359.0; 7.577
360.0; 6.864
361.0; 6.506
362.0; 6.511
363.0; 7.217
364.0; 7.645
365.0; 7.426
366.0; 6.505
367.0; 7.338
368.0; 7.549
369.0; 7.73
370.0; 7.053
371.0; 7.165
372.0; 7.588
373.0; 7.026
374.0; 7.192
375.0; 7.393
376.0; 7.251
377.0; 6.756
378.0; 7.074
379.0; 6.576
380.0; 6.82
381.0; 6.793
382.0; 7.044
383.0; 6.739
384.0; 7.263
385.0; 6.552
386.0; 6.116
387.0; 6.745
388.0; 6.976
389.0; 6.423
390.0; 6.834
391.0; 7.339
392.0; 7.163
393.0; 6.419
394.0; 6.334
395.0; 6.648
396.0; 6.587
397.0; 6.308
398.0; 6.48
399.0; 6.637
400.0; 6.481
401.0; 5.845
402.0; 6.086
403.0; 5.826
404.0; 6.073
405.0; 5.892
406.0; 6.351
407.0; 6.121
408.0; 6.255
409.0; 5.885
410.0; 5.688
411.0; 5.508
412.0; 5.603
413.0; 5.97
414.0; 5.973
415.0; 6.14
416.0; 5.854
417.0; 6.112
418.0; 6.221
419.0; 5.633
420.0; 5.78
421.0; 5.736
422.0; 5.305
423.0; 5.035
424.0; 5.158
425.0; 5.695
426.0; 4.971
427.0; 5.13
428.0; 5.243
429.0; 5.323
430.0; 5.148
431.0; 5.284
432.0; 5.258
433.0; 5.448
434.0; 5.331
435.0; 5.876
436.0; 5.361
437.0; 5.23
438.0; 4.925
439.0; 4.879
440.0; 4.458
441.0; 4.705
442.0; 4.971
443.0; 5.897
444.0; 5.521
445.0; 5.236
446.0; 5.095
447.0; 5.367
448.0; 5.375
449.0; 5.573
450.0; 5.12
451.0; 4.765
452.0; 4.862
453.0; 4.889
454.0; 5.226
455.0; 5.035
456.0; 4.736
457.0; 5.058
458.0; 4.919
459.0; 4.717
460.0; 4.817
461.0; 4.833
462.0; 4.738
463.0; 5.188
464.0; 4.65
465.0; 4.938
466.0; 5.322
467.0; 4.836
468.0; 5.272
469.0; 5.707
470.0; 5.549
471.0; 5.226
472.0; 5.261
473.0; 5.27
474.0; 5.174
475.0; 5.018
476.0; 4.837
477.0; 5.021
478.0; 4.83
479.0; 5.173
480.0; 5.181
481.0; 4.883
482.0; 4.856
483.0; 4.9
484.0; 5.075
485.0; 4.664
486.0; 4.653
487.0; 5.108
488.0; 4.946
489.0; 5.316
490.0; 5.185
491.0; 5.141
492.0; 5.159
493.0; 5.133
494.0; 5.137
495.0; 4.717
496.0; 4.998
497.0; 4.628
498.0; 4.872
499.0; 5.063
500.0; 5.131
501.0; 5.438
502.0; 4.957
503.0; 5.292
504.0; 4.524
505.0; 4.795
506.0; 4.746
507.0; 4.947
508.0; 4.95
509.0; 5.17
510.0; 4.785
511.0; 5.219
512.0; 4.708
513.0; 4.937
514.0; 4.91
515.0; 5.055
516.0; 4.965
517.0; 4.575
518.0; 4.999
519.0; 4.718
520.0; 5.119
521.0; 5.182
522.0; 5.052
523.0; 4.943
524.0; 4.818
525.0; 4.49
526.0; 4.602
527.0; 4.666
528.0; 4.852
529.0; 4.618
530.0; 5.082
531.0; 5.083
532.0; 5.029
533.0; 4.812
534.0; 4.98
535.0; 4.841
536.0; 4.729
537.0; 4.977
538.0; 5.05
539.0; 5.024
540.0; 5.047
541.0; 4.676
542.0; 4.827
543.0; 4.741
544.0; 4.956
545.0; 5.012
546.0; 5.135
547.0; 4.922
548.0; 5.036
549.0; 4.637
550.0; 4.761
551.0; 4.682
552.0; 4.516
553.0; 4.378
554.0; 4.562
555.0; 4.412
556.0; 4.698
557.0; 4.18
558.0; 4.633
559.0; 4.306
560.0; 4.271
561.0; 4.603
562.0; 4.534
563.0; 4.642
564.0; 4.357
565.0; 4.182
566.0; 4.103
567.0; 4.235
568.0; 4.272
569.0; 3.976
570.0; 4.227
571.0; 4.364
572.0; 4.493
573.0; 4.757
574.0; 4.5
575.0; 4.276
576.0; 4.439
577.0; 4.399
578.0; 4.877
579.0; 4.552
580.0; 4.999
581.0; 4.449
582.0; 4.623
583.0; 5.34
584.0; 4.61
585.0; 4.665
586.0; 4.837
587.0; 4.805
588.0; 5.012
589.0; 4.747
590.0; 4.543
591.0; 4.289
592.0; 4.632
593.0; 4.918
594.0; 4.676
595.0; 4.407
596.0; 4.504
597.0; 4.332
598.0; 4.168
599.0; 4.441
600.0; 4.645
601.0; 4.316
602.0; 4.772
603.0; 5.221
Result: 0.135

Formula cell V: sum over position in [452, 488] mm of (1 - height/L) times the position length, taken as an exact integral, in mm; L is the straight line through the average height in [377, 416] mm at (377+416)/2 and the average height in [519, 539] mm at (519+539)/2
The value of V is 3.56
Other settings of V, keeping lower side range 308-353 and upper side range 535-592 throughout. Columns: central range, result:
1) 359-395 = -3.3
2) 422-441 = 2.2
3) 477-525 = 2.3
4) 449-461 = 1.5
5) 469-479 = 0.6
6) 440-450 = 0.9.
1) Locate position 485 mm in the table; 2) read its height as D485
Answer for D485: 4.664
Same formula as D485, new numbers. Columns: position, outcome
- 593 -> 4.918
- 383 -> 6.739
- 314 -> 6.007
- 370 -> 7.053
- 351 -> 7.108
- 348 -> 7.744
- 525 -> 4.49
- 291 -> 6.592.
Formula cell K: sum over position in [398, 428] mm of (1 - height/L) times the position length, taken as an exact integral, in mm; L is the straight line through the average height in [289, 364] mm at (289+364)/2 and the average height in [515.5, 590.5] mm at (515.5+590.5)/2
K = 1.1 mm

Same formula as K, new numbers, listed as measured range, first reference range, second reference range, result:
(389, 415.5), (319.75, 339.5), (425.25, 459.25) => -2.33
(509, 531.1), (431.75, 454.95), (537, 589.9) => -0.26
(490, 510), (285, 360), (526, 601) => 0.93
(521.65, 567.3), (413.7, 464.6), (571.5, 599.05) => 0.81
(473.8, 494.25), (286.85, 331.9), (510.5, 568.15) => 0.80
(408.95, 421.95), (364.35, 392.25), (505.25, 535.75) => 1.26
